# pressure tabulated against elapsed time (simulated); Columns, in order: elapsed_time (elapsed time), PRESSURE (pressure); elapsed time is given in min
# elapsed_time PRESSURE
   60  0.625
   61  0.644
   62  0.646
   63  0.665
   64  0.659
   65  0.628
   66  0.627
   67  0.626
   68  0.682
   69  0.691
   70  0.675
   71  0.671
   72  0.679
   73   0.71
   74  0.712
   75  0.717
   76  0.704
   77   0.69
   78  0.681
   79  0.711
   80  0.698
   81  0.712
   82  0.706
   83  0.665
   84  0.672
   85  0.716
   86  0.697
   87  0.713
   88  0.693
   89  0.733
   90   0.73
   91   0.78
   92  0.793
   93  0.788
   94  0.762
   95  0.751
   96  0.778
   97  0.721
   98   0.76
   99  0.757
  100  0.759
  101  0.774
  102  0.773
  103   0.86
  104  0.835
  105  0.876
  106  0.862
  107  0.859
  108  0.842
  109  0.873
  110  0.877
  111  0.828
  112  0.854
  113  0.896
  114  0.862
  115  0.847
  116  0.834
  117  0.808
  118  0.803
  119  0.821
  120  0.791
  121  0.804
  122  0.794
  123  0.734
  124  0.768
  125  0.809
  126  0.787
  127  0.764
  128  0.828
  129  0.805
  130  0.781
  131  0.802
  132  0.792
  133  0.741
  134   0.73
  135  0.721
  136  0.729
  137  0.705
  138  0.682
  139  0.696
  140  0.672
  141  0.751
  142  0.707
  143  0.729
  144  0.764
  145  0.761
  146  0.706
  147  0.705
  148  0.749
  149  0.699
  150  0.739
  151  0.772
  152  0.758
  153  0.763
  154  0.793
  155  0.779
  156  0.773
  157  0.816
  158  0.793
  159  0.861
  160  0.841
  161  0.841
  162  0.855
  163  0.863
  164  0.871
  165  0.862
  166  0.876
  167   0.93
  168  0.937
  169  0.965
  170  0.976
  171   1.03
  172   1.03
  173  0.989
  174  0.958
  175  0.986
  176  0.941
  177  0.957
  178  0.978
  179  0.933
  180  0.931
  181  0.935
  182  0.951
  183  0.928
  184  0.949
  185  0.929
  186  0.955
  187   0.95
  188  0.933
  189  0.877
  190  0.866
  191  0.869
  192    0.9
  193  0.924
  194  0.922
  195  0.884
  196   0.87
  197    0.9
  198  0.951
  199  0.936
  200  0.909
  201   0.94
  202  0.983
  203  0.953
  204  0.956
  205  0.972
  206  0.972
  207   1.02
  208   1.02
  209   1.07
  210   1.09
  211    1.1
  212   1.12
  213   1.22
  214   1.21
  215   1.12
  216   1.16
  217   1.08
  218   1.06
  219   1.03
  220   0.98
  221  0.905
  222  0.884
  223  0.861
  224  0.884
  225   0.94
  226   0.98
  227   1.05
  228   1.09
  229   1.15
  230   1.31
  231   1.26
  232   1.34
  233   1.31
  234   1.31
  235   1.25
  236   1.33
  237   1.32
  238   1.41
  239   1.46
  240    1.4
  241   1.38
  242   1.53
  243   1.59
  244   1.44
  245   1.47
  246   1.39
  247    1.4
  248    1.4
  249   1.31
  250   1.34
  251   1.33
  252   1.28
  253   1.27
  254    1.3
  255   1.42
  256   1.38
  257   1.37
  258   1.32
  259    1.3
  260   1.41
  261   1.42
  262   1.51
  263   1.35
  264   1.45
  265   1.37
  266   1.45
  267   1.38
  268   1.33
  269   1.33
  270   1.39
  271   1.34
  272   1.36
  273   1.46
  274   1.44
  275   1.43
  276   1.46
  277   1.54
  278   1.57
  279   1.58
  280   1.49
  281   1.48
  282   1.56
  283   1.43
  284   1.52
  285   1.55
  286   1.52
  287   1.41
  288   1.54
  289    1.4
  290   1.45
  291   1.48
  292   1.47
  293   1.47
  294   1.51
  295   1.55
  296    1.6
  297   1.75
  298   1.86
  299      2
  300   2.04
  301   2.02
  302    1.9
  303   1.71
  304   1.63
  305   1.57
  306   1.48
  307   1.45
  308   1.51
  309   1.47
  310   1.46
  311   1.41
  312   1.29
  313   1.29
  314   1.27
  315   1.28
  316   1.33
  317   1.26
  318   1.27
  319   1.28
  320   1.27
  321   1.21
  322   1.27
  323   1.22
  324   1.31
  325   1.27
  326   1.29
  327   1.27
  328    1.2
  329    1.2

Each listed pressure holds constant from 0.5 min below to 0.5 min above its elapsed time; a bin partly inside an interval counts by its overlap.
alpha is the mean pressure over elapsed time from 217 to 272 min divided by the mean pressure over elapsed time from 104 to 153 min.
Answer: 1.6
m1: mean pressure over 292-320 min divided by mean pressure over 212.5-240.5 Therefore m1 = 1.33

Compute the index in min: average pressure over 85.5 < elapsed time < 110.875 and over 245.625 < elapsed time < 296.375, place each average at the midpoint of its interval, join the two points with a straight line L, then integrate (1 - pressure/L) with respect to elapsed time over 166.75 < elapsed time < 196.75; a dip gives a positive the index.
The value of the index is 4.3 min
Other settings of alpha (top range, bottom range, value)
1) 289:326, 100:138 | 1.85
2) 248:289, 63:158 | 1.88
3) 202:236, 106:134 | 1.33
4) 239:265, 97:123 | 1.69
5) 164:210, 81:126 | 1.20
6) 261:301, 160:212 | 1.60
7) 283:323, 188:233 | 1.48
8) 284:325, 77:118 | 1.92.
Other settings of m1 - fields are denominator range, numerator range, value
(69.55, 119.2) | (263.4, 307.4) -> 2.01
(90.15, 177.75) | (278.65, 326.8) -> 1.83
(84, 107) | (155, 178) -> 1.18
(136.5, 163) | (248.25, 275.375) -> 1.80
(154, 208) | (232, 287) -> 1.53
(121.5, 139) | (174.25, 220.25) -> 1.29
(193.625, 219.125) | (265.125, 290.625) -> 1.43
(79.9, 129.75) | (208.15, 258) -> 1.57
